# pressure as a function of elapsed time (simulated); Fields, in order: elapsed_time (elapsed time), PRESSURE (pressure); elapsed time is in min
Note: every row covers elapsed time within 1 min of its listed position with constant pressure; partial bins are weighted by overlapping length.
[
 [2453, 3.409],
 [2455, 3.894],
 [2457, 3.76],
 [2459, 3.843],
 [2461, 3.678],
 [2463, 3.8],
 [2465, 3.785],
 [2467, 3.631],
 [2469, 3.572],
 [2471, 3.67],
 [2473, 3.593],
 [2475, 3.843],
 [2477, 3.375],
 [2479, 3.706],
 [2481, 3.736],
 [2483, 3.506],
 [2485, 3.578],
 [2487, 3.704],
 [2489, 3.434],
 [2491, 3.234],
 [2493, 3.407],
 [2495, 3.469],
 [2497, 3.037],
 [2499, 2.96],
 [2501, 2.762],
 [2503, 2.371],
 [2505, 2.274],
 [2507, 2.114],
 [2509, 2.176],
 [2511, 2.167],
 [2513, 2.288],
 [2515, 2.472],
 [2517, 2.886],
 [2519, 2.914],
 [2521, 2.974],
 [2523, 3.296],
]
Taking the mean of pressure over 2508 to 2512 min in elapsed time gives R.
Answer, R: 2.17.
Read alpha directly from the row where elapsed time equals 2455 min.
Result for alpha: 3.894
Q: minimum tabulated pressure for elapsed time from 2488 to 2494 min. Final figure 3.234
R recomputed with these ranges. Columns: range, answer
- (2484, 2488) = 3.64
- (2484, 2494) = 3.47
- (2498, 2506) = 2.59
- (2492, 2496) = 3.44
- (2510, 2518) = 2.45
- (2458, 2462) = 3.76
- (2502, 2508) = 2.25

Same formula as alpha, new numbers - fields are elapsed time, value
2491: 3.234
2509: 2.176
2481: 3.736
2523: 3.296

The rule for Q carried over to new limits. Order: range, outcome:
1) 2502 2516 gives 2.114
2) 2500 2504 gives 2.371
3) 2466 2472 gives 3.572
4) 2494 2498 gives 3.037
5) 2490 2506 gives 2.274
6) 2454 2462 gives 3.678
